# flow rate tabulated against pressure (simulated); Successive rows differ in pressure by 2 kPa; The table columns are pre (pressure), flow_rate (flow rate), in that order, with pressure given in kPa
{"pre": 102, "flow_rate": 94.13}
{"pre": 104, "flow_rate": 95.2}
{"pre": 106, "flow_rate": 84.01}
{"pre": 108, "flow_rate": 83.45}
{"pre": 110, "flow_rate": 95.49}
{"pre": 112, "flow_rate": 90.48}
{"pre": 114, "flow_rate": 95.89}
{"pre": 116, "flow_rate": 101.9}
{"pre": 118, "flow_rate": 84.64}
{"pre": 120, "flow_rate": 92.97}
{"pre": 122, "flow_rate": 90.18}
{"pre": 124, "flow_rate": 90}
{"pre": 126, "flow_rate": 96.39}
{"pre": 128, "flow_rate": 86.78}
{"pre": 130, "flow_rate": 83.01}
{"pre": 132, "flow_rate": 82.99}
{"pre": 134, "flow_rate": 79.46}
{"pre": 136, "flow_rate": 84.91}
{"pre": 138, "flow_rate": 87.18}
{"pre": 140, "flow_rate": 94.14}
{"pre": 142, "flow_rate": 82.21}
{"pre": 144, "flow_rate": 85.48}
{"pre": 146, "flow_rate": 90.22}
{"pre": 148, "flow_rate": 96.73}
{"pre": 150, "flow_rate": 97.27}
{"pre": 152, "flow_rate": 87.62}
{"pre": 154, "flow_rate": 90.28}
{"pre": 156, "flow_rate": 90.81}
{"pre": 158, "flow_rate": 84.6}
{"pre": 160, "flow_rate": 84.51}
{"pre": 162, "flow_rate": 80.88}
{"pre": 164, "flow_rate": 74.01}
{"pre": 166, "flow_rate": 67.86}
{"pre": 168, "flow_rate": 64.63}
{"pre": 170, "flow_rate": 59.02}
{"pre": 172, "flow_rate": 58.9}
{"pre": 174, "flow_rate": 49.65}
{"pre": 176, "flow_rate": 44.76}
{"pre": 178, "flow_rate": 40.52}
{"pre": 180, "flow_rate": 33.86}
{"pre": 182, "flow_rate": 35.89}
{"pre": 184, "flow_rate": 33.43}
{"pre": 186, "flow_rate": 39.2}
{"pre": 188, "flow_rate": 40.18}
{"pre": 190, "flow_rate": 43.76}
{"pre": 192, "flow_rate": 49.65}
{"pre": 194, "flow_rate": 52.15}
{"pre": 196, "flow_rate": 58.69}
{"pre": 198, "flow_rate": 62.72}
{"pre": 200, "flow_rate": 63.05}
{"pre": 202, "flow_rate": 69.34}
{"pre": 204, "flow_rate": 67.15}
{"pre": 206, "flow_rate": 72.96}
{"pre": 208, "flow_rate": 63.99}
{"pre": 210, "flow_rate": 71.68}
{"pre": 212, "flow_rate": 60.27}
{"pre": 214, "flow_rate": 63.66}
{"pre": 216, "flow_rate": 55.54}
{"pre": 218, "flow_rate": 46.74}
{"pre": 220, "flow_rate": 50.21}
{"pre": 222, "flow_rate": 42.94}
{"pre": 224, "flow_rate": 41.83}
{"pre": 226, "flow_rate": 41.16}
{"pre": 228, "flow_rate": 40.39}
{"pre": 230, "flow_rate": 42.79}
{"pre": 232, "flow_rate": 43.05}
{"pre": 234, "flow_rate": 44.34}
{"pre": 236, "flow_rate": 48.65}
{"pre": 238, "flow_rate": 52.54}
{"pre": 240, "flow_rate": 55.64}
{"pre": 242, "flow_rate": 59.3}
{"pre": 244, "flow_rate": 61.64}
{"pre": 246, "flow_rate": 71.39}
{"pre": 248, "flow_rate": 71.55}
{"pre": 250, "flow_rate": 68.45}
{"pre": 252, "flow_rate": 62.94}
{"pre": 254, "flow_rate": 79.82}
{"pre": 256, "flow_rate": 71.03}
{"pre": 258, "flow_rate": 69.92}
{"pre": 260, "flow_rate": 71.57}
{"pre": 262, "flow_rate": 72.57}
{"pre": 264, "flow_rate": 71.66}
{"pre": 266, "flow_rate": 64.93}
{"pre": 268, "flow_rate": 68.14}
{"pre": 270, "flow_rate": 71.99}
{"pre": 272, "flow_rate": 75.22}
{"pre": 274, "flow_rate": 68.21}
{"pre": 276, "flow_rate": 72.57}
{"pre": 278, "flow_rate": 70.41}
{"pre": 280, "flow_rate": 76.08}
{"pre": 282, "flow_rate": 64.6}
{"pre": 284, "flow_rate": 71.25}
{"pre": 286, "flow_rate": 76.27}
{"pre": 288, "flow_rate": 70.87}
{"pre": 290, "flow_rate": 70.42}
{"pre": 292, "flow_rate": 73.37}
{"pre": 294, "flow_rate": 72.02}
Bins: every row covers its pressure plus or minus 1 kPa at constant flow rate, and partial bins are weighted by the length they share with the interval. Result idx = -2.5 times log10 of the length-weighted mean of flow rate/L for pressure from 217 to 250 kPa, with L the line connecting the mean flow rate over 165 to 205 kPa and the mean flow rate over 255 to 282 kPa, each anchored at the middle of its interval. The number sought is 0.22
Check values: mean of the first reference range 51.7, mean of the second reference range 70.9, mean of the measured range 51.4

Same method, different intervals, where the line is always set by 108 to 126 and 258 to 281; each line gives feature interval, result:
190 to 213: 0.283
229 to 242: 0.480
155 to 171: 0.138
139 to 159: -0.025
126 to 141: 0.048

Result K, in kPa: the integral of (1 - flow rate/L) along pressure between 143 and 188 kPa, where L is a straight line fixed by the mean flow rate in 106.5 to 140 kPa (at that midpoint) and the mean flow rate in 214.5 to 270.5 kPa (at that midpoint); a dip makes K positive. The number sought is 6.9 kPa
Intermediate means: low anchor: 89.2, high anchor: 58.6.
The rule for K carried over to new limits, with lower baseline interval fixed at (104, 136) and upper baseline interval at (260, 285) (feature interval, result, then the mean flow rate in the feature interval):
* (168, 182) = 5.8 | 48.1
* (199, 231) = 9.0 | 55.9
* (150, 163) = -0.4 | 87.3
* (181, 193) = 6.0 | 40.4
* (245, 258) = 0.4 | 70.8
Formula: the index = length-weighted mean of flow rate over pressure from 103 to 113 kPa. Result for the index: 89.7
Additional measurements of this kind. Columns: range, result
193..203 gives 61.2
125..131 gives 88.7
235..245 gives 55.6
